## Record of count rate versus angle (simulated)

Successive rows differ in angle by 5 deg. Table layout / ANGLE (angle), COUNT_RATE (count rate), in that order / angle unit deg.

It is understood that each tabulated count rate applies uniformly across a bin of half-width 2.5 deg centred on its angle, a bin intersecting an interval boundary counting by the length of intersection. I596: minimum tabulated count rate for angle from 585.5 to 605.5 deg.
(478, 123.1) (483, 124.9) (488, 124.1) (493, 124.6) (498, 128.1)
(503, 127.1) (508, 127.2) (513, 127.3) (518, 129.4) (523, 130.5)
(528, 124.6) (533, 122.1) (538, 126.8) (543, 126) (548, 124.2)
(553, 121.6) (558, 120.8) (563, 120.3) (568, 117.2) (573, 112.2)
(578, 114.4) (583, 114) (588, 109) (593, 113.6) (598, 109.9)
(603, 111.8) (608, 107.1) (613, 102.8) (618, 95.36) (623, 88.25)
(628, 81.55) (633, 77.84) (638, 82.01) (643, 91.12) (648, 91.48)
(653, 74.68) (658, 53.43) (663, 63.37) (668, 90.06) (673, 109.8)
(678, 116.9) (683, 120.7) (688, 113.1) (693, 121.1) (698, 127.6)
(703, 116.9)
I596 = 109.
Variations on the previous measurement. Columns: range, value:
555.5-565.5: 120.3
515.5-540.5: 122.1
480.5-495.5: 124.1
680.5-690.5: 113.1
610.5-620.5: 95.36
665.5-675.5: 90.06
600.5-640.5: 77.84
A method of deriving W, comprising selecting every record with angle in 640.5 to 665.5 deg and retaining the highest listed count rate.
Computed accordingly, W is 91.48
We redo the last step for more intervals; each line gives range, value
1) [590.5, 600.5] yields 113.6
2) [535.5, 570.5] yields 126.8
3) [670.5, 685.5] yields 120.7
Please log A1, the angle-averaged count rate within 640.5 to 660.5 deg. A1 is 77.7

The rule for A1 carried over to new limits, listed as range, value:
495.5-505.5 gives 128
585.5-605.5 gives 111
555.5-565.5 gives 121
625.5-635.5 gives 79.7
